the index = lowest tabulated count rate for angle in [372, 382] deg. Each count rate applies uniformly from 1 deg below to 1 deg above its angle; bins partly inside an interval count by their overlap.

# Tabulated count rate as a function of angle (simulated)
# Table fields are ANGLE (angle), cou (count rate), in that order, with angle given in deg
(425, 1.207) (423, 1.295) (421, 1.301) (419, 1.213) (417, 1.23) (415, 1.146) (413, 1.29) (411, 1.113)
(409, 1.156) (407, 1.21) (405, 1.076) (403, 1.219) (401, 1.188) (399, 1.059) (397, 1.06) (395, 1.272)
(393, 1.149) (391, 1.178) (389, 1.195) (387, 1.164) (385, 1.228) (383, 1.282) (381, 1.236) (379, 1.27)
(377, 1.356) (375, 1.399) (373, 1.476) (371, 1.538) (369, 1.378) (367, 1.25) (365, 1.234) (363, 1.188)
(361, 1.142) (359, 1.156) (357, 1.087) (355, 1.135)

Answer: 1.236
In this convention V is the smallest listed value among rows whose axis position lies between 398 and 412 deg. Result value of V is 1.059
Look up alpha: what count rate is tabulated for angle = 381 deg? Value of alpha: 1.236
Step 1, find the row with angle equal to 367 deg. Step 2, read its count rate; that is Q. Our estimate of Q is 1.25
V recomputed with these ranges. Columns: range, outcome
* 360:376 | 1.142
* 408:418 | 1.113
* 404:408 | 1.076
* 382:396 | 1.149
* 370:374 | 1.476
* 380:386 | 1.228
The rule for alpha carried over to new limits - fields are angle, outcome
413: 1.29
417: 1.23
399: 1.059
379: 1.27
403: 1.219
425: 1.207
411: 1.113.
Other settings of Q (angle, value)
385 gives 1.228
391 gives 1.178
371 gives 1.538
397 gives 1.06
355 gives 1.135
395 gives 1.272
